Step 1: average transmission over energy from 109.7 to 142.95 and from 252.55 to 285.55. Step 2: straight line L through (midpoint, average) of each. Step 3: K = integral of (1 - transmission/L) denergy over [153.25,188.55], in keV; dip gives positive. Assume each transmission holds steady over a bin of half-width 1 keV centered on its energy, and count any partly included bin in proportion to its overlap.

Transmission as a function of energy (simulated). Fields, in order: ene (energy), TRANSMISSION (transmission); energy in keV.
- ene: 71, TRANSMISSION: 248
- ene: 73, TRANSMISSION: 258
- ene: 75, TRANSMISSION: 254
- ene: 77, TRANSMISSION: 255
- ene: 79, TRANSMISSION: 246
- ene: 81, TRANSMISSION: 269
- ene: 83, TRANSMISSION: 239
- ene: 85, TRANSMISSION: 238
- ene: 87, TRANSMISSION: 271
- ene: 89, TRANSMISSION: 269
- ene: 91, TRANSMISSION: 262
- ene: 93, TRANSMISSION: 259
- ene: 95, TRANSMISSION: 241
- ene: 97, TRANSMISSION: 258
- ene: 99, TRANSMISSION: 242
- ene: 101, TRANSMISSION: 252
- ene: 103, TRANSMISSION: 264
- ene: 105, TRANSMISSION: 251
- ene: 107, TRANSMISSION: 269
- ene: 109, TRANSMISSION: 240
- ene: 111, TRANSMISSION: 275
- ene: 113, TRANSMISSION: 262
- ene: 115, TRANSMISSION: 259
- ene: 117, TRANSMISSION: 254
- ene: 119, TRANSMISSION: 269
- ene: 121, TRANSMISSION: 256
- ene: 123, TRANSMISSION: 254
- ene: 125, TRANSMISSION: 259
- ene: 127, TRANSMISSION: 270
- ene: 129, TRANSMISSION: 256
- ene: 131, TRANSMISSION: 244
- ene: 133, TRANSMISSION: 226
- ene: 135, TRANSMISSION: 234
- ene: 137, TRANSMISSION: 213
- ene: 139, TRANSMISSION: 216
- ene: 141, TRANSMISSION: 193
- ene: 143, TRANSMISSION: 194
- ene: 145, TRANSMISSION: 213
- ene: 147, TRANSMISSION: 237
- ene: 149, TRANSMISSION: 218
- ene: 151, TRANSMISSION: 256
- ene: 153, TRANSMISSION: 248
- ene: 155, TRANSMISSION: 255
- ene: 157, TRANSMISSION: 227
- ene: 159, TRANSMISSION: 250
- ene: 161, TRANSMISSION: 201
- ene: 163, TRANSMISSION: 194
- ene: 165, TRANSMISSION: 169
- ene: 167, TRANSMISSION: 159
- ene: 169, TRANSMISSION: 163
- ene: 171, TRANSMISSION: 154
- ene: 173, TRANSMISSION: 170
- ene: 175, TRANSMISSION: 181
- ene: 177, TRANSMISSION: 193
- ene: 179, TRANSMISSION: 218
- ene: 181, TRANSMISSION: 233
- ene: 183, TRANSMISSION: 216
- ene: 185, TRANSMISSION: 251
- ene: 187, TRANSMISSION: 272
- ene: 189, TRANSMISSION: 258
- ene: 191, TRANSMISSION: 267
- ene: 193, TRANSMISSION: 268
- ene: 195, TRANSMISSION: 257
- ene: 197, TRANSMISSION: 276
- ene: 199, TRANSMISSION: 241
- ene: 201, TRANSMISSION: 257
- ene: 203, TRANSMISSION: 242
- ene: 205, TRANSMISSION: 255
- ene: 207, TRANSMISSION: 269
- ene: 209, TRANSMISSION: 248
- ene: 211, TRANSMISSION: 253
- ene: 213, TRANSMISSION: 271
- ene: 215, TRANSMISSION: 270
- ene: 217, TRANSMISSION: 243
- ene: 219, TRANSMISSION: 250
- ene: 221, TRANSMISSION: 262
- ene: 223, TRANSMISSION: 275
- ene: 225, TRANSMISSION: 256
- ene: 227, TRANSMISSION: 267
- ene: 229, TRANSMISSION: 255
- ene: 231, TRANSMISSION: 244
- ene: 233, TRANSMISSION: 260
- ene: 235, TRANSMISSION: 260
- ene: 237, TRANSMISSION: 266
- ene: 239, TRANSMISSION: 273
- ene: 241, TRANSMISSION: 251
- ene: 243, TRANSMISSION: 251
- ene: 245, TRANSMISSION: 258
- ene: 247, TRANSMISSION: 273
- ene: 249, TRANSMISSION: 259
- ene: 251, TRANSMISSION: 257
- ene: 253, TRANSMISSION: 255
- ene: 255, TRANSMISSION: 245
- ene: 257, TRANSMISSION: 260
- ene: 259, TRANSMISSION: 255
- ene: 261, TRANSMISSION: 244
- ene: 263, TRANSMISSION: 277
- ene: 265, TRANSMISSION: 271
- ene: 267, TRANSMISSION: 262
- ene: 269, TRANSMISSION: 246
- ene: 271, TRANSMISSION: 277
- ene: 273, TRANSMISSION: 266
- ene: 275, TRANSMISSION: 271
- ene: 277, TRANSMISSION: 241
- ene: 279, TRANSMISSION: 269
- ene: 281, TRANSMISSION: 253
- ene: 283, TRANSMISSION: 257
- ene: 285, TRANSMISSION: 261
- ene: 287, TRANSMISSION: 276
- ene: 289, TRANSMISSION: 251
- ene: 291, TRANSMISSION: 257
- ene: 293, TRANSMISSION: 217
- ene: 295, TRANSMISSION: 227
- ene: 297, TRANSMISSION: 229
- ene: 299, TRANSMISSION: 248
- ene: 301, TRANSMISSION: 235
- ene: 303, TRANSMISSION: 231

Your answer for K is 5.9 keV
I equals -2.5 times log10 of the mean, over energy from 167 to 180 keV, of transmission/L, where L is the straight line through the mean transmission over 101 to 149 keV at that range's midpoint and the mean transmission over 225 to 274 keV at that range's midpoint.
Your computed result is 0.37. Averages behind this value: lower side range 243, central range 178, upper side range 260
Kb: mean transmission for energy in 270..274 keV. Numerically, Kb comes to 272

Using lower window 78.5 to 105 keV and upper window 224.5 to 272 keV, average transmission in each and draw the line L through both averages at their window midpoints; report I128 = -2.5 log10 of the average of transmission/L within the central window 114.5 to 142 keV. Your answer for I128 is 0.06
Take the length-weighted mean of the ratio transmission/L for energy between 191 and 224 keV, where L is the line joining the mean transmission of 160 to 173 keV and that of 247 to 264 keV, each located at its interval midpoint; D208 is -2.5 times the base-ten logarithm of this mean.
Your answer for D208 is -0.22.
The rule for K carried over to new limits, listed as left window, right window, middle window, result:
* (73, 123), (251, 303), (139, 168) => 4.6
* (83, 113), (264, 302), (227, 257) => -0.5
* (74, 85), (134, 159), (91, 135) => -3.0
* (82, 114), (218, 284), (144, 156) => 0.9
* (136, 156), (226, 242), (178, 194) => -0.5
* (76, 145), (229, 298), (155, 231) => 5.3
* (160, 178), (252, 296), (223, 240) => -2.8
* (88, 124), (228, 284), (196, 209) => 0.1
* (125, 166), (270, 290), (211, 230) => -1.1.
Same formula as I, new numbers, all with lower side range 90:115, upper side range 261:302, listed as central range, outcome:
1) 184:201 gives -0.02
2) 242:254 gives -0.02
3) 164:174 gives 0.49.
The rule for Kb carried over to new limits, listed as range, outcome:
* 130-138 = 229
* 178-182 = 226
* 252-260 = 254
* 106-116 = 261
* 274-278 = 256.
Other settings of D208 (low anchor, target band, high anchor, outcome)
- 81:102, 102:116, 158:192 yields -0.07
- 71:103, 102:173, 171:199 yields 0.06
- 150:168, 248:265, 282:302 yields -0.08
